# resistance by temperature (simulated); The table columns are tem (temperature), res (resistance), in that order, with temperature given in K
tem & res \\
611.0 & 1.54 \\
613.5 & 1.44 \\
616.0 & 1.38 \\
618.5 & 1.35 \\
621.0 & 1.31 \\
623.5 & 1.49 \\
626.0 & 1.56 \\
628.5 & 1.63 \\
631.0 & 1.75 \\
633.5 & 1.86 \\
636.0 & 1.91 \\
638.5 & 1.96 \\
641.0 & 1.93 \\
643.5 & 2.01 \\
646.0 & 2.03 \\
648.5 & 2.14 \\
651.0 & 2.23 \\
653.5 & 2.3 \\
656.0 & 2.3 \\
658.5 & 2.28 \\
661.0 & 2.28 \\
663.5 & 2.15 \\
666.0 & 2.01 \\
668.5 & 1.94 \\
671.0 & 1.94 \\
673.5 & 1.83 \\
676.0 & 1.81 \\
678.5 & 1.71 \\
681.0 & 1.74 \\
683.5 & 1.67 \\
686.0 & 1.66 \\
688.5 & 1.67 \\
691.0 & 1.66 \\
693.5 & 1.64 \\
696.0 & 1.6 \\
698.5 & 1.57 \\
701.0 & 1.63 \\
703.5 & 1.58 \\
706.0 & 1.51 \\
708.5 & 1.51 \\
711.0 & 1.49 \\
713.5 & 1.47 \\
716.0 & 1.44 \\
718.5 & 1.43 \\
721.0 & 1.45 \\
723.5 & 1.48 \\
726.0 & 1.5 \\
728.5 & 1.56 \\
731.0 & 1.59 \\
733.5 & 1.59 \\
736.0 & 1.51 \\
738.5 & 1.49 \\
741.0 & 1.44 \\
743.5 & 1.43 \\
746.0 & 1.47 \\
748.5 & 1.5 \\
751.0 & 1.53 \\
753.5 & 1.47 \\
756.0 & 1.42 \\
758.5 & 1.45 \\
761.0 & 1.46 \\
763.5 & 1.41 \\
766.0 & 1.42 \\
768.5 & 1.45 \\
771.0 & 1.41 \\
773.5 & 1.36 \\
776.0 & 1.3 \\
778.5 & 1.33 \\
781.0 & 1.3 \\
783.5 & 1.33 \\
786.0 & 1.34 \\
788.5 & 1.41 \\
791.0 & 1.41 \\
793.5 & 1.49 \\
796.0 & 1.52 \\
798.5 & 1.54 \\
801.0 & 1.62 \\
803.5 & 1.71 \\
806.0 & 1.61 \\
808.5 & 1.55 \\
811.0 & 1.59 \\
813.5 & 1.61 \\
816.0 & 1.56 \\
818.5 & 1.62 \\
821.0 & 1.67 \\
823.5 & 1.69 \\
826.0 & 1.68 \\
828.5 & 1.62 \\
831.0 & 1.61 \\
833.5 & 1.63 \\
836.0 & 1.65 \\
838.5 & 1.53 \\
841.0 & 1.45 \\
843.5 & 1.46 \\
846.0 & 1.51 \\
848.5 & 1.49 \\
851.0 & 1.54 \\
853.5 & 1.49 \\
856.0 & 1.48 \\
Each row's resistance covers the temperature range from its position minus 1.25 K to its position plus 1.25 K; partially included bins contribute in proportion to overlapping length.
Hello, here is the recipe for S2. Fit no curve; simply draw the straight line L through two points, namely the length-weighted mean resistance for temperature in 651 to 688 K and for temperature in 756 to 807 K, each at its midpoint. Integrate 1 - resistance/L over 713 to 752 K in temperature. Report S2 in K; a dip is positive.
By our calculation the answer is 4.2 K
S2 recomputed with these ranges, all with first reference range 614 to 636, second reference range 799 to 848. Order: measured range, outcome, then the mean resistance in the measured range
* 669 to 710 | -2.7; 1.67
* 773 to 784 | 1.8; 1.32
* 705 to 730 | 1.4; 1.48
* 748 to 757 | 0.6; 1.48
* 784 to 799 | 1.4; 1.44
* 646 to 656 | -4.1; 2.21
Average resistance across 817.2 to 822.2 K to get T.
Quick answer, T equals 1.64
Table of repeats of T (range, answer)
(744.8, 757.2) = 1.48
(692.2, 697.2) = 1.62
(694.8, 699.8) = 1.59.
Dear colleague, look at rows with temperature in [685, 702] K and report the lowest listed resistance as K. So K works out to 1.57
